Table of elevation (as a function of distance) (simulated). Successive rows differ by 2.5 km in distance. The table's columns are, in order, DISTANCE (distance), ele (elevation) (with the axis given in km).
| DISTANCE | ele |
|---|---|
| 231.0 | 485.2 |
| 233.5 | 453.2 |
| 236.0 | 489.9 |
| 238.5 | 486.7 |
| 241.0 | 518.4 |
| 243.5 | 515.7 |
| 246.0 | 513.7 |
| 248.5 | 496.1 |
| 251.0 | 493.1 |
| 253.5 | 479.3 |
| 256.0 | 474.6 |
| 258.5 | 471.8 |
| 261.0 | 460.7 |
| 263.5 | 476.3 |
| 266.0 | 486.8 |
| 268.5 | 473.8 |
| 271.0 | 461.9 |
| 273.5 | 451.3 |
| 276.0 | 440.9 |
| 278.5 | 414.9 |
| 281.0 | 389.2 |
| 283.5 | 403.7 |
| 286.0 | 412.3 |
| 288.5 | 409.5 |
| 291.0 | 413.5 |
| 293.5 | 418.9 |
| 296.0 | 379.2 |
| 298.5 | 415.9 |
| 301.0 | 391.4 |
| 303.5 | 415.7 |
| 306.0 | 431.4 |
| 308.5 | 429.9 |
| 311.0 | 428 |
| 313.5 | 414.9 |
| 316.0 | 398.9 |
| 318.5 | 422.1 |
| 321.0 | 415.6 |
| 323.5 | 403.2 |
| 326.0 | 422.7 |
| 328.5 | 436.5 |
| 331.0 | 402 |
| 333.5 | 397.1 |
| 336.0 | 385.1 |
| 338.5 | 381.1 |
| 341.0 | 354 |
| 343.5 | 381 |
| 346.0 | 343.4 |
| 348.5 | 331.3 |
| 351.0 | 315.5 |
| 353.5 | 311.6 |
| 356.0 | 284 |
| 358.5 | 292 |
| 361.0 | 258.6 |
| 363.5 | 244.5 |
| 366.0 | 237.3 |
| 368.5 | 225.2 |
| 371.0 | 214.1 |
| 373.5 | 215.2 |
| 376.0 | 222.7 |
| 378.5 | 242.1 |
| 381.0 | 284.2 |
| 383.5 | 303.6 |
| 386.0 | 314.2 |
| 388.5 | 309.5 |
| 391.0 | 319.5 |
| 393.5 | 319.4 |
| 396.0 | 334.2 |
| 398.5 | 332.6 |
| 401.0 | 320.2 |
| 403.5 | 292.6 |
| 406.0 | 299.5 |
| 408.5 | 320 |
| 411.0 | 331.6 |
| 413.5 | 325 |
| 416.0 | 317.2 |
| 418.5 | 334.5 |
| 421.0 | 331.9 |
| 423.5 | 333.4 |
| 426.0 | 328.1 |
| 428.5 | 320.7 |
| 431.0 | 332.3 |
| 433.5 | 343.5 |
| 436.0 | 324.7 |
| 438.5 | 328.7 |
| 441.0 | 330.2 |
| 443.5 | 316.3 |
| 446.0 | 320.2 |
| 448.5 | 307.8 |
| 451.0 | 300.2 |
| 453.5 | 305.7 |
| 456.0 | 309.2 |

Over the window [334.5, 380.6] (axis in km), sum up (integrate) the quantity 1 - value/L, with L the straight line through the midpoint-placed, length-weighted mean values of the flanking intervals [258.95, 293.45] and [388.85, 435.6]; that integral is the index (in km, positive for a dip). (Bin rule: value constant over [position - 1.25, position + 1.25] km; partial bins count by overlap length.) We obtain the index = 9.9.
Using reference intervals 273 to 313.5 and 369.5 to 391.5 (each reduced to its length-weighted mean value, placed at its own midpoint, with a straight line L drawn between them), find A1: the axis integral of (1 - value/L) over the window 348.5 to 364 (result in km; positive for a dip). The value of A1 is 0.9 km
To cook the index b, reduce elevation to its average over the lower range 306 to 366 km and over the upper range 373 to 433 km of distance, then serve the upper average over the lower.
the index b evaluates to 0.84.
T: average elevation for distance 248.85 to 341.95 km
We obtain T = 427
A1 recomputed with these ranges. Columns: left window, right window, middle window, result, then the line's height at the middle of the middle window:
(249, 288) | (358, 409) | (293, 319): -1.1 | 396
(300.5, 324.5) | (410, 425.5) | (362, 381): 6.9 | 367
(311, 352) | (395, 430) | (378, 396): 2.1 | 344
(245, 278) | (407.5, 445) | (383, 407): 2.7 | 356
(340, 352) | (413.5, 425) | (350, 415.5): 9.6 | 337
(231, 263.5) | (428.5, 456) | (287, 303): 1.5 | 446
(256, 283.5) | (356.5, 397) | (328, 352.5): -2.7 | 332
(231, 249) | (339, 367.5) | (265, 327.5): -3.4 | 401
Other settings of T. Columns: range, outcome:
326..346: 390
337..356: 342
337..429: 303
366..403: 281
